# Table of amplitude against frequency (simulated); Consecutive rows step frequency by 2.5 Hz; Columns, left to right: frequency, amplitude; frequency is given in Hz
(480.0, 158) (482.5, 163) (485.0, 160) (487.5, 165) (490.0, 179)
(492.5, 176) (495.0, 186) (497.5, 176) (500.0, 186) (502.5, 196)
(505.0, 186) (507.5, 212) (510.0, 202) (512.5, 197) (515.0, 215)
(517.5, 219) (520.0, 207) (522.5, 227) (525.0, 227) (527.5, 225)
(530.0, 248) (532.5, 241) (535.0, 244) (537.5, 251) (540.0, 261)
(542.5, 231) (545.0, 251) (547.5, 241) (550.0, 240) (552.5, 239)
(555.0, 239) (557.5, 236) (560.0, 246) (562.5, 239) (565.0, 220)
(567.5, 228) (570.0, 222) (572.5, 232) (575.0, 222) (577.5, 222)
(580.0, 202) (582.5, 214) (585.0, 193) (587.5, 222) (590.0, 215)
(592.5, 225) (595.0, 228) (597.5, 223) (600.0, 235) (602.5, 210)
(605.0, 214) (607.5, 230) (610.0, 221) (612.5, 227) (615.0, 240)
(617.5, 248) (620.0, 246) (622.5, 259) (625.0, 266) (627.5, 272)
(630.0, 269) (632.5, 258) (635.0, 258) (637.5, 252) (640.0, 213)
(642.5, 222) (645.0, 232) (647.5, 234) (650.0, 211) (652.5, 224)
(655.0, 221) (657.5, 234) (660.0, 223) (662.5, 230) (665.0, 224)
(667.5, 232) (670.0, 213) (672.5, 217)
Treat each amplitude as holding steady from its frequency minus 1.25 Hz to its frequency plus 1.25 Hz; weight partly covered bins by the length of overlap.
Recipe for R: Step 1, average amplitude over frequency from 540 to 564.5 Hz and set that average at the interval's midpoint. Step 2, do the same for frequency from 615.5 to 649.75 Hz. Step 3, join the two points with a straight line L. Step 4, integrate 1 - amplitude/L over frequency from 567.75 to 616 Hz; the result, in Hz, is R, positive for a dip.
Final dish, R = 4.53 Hz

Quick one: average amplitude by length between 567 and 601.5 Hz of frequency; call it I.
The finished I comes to 220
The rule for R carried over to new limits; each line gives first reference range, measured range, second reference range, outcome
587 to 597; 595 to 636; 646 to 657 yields -3.5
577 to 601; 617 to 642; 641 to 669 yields -3.4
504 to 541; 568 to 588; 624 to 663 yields 1.3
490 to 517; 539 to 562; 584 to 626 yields -3.5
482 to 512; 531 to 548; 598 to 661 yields -3.9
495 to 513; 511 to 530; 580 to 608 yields -2.0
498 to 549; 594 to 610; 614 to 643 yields 1.4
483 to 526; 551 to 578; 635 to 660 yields -3.0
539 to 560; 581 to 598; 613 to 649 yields 1.9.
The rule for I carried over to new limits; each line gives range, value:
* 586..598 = 222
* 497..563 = 226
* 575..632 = 231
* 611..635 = 254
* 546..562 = 240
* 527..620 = 231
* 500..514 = 198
